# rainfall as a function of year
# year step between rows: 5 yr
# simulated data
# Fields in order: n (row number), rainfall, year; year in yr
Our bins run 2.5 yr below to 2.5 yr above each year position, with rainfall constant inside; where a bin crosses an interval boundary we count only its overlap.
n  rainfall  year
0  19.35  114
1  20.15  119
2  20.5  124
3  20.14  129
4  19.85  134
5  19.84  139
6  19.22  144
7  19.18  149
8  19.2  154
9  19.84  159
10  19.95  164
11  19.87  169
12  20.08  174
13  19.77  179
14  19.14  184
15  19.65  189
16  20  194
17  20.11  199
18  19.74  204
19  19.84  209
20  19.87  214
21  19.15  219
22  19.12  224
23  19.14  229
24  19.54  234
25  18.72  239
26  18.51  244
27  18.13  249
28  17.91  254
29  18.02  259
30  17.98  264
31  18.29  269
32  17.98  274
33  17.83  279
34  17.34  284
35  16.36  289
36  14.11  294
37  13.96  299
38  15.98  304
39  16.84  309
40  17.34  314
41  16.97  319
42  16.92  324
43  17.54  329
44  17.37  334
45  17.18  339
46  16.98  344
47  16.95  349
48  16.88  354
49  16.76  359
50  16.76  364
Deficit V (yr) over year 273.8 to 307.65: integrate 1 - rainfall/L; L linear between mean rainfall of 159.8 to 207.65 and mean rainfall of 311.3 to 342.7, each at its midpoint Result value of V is 3.32 yr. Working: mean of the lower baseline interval 19.8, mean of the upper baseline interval 17.2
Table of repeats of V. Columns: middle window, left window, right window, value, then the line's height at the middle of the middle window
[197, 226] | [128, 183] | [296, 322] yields -1.92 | 18.4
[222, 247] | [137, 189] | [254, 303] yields -1.47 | 17.9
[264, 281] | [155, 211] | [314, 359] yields 0.18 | 18.2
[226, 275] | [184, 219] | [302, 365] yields 0.75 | 18.7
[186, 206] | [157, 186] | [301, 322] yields -0.64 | 19.2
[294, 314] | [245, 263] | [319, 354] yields 2.13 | 17.5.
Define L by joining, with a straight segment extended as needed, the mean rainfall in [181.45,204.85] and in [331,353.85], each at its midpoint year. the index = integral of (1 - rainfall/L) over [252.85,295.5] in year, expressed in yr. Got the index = 2.2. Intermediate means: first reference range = 19.7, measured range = 17.4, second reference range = 17.1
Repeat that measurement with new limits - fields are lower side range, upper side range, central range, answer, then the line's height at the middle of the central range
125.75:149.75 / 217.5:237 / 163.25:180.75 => -0.36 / 19.5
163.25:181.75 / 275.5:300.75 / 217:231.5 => -0.76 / 18.2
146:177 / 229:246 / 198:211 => -0.40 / 19.3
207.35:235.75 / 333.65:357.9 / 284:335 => 3.90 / 17.7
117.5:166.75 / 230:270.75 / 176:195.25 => -0.40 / 19.2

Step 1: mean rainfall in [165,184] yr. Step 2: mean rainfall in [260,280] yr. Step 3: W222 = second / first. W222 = 0.9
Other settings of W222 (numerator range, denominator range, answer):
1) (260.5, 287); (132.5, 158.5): 0.92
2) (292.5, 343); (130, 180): 0.84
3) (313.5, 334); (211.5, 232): 0.89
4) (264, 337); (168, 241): 0.86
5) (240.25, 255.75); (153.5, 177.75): 0.92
